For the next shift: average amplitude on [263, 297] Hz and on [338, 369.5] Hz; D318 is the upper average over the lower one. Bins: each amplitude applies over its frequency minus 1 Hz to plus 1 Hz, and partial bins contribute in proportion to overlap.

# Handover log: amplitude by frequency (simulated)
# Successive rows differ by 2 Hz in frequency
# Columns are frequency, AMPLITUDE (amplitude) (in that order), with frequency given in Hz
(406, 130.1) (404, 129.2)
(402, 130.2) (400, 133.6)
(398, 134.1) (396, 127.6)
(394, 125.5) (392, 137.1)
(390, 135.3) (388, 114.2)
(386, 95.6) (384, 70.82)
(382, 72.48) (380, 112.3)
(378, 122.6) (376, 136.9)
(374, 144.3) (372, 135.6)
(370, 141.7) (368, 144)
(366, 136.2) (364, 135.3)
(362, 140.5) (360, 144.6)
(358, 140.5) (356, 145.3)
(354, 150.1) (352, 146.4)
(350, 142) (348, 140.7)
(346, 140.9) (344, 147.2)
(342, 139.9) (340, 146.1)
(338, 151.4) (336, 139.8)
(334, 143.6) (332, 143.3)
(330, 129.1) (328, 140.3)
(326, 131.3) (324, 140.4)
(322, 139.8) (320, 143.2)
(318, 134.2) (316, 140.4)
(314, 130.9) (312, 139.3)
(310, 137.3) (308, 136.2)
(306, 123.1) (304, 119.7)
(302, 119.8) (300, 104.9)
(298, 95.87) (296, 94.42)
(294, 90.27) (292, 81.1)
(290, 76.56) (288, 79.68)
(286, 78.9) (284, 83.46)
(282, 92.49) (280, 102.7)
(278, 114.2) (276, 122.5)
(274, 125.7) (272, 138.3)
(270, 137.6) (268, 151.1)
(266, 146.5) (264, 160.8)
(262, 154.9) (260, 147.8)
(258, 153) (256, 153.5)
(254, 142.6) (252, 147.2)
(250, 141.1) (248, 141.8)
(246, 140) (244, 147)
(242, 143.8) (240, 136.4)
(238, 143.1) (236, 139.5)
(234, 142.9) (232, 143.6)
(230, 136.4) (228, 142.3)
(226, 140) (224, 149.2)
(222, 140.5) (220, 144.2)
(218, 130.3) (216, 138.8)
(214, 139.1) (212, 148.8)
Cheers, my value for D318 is 1.29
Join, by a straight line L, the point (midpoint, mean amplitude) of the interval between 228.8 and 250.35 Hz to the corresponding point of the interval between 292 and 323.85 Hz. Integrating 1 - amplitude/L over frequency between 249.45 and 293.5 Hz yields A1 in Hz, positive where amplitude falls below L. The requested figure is 3.2 Hz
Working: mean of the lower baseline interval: 141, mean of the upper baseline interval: 122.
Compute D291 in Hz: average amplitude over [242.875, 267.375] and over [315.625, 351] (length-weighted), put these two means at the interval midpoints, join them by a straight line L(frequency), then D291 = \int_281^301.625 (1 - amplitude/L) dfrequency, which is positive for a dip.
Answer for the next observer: 8.0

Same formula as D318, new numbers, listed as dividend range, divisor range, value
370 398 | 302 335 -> 0.88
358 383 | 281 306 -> 1.39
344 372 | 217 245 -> 1.01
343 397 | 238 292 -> 1.02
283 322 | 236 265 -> 0.76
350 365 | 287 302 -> 1.57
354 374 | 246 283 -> 1.03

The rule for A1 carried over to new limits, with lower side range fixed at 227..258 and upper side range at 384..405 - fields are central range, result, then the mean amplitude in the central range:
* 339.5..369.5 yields -3.2 Hz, 143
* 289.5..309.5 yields 4.4 Hz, 106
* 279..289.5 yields 3.9 Hz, 86.9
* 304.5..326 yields -0.3 Hz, 136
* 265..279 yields 0.6 Hz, 134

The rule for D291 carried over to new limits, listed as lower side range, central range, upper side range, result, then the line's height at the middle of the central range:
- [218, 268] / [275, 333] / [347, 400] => 9.0 Hz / 138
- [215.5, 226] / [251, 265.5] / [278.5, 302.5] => -4.7 Hz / 114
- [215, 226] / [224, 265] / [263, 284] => -3.3 Hz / 134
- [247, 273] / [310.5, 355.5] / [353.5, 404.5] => -1.8 Hz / 136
